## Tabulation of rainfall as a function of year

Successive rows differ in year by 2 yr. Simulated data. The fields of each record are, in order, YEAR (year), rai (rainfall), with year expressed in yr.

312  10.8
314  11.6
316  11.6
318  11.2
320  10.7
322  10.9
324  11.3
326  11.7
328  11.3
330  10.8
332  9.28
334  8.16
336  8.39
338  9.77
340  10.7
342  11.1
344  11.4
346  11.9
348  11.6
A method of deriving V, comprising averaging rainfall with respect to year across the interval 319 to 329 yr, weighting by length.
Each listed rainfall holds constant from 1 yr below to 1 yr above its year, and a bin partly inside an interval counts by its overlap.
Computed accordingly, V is 11.2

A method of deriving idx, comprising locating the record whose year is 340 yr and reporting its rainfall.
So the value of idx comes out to 10.7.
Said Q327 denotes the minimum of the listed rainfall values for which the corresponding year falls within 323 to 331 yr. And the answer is 10.8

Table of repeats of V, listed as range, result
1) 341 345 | 11.2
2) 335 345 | 10.3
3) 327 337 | 9.59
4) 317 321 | 10.9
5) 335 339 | 9.08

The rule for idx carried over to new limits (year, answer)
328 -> 11.3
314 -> 11.6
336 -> 8.39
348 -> 11.6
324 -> 11.3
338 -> 9.77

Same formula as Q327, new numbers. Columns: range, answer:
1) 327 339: 8.16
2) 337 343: 9.77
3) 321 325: 10.9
